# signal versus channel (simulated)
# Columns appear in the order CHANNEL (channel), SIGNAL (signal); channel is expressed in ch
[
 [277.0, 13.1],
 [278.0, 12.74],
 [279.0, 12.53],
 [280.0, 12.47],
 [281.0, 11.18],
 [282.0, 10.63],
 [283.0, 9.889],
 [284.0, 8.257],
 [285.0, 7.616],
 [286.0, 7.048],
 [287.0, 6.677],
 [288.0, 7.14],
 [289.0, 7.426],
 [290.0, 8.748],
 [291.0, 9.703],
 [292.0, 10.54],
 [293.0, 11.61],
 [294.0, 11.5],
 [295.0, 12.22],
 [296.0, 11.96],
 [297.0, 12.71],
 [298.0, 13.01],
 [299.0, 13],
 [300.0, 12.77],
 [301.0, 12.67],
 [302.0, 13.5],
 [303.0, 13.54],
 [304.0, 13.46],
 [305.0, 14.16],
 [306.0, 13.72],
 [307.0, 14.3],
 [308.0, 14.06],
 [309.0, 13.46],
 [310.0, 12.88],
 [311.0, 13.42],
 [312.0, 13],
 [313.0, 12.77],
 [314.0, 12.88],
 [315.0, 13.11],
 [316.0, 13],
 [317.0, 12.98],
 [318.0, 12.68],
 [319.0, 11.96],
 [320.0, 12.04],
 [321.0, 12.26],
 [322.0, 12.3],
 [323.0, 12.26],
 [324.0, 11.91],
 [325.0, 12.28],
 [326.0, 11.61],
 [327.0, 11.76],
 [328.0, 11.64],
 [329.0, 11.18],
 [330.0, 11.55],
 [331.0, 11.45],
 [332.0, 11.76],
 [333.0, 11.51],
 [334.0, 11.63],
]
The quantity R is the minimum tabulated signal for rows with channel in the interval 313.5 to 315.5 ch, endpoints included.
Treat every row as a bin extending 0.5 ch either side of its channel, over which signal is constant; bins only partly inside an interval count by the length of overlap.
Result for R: 12.88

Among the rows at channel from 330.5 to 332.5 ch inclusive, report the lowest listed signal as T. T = 11.45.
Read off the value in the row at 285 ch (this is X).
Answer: 7.616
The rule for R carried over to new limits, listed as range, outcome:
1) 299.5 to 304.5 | 12.67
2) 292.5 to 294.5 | 11.5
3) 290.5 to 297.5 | 9.703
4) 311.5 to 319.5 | 11.96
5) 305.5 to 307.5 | 13.72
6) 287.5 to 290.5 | 7.14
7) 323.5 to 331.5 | 11.18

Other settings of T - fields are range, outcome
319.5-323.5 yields 12.04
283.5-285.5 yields 7.616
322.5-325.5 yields 11.91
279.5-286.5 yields 7.048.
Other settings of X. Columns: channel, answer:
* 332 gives 11.76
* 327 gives 11.76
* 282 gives 10.63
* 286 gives 7.048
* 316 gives 13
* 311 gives 13.42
